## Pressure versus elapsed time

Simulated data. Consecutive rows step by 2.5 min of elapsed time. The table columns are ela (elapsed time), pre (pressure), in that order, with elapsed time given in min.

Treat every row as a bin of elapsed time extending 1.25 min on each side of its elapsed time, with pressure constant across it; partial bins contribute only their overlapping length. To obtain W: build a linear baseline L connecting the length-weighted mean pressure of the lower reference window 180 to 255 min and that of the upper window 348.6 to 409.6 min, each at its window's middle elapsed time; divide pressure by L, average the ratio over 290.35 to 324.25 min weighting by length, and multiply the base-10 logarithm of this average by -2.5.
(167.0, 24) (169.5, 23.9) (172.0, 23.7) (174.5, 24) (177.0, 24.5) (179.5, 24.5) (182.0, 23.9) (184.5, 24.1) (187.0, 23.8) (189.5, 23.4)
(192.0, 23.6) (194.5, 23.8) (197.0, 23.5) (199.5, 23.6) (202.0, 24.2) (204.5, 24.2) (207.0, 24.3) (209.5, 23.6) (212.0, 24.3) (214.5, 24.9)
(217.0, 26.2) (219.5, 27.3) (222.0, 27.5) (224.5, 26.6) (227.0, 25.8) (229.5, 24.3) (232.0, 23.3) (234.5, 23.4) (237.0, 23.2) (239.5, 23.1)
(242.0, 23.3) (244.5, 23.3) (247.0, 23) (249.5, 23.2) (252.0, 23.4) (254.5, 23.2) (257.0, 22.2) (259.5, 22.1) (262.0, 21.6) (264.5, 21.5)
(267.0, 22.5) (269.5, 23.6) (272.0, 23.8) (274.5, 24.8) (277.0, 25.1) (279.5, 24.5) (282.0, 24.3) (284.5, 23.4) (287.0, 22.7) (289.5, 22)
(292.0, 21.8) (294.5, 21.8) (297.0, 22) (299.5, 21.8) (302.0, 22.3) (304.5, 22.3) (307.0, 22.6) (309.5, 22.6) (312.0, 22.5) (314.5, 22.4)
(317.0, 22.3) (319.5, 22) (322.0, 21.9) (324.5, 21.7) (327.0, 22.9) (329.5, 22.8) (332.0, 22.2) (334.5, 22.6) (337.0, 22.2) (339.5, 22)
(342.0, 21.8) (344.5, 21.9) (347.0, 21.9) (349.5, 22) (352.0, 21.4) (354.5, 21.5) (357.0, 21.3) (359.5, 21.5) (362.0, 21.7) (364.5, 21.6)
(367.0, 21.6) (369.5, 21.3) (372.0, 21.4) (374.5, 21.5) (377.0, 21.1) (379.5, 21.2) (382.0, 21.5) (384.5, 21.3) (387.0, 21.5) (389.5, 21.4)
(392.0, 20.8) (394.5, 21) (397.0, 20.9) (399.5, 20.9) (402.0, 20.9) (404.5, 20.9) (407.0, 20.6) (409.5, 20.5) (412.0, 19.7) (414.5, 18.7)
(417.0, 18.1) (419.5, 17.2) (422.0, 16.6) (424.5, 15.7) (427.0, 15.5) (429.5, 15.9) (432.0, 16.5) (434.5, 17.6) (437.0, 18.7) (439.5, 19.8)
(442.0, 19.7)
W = 0.019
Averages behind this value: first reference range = 24.2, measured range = 22.2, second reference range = 21.3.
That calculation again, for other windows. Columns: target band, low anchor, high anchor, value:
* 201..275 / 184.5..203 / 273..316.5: -0.03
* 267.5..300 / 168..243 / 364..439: -0.03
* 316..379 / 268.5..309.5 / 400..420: -0.02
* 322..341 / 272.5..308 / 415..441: -0.05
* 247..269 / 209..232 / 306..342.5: 0.09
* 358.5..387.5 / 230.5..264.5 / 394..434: -0.09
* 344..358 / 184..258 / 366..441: -0.04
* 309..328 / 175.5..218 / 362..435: -0.04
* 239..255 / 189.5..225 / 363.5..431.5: 0.02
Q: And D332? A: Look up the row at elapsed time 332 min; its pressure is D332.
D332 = 22.2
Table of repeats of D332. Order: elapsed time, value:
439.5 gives 19.8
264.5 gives 21.5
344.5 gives 21.9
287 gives 22.7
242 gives 23.3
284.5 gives 23.4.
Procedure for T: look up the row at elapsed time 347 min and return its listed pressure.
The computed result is 21.9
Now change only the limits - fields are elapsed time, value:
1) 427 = 15.5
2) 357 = 21.3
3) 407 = 20.6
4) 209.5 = 23.6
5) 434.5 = 17.6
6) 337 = 22.2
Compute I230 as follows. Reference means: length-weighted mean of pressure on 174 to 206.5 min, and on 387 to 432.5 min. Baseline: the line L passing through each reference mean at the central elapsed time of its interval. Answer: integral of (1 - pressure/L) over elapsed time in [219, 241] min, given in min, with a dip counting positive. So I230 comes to -1.7 min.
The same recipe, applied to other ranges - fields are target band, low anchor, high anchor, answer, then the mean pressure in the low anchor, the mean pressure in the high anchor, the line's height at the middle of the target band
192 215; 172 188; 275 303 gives -0.14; 24.1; 22.9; 23.9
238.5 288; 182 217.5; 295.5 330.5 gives -0.38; 24.1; 22.3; 23.1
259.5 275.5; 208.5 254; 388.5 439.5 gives 0.31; 24.4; 18.9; 23.3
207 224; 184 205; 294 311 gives -1.53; 23.8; 22.2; 23.5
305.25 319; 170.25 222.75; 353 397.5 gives -0.02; 24.4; 21.3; 22.4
